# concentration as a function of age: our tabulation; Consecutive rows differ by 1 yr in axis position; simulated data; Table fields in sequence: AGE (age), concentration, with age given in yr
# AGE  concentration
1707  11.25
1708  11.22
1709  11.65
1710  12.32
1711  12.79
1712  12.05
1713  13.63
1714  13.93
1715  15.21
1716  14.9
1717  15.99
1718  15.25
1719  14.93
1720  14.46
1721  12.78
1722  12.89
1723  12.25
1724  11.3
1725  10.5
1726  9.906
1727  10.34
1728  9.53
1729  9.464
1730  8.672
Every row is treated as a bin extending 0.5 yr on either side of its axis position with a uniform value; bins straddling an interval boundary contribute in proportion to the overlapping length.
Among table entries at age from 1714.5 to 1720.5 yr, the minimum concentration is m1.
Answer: 14.46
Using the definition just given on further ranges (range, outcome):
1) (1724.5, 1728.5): 9.53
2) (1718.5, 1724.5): 11.3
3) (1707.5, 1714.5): 11.22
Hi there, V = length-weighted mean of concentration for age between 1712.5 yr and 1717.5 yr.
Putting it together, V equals 14.7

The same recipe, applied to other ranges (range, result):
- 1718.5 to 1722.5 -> 13.8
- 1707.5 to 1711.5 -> 12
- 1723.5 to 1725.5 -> 10.9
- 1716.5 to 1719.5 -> 15.4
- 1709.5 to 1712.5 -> 12.4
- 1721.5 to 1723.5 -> 12.6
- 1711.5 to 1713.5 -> 12.8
